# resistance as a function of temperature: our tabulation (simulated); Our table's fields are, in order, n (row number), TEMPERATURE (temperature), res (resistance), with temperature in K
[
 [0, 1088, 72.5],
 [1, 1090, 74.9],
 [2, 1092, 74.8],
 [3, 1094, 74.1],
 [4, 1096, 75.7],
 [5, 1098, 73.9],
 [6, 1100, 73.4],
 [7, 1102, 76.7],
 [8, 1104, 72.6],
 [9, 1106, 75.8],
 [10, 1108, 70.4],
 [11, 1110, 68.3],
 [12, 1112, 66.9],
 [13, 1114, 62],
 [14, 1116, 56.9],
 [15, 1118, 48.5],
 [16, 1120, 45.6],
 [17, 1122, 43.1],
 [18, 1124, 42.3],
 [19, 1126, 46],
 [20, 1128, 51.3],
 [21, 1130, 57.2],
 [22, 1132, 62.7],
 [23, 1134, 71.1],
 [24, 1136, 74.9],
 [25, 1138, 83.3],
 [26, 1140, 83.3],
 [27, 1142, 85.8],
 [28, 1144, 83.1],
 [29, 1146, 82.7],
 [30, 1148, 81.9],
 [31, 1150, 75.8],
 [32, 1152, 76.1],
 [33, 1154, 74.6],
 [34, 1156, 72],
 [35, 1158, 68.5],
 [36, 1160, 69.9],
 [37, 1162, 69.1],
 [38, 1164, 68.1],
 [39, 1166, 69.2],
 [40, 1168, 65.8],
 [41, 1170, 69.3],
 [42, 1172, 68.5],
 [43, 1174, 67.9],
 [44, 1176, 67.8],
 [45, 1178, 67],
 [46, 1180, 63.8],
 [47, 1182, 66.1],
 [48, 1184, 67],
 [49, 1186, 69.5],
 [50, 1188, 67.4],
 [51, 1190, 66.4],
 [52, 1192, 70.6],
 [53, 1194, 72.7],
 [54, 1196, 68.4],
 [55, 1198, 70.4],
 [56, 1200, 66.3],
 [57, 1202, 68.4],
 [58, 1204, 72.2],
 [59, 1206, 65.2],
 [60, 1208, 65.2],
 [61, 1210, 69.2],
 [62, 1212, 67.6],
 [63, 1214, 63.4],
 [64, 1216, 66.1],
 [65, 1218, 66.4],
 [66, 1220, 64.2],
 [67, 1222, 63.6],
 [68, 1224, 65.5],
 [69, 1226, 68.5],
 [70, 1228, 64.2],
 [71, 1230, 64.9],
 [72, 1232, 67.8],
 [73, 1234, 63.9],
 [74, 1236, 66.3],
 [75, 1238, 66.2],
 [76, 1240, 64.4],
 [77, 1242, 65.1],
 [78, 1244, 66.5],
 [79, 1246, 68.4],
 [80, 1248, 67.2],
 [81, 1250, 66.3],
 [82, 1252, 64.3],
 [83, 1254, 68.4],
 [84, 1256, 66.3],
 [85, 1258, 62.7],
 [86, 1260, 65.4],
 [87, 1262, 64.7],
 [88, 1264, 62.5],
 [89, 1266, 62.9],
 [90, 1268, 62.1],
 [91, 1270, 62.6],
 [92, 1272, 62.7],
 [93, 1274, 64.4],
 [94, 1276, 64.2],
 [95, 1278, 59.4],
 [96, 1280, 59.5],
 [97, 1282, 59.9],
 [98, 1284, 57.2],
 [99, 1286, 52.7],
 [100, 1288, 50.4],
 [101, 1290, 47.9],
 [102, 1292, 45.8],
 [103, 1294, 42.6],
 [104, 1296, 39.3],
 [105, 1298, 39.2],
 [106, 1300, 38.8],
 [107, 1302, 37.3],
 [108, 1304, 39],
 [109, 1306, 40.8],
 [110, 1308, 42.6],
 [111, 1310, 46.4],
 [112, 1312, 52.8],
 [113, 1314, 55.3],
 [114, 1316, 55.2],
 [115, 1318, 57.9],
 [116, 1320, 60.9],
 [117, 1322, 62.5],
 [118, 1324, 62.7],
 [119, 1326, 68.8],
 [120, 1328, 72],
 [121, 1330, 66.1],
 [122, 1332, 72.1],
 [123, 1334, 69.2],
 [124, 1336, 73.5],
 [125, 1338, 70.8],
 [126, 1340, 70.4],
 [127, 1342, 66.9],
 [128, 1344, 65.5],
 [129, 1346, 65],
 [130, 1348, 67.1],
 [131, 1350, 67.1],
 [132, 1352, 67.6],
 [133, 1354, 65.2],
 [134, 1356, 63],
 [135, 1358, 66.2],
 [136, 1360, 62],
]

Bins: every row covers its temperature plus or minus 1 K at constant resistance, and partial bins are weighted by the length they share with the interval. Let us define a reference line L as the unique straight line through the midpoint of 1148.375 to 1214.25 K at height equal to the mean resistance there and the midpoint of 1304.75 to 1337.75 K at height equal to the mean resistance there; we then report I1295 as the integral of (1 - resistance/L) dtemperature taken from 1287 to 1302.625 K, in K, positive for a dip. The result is 4.8 K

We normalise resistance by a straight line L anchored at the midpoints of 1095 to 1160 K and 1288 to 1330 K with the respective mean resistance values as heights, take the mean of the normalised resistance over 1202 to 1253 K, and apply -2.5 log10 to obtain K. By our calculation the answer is -0.13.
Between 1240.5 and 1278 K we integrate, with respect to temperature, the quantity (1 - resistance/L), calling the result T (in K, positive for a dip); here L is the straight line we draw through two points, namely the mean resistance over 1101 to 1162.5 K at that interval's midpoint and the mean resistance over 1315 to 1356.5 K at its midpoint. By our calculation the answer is 1.2 K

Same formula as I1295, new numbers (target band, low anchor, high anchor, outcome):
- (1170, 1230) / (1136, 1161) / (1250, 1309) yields 1.4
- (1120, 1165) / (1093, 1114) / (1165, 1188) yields 0.6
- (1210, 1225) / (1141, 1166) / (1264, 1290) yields 0.4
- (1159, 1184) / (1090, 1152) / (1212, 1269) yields -0.2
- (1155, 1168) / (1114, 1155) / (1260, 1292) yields -0.9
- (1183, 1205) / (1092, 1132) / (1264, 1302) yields -4.1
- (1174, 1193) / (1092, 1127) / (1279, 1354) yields -1.9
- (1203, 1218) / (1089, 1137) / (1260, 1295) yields -1.6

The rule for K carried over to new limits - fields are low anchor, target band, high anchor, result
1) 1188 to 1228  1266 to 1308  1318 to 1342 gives 0.30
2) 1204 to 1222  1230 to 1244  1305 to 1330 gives -0.03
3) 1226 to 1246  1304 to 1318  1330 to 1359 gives 0.35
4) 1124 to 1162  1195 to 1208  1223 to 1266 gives 0.00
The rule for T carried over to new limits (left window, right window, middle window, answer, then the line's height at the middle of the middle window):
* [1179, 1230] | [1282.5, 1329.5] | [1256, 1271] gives -1.48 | 57.8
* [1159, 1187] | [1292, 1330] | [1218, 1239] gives -1.55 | 61.1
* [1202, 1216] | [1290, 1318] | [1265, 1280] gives -2.92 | 52.2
